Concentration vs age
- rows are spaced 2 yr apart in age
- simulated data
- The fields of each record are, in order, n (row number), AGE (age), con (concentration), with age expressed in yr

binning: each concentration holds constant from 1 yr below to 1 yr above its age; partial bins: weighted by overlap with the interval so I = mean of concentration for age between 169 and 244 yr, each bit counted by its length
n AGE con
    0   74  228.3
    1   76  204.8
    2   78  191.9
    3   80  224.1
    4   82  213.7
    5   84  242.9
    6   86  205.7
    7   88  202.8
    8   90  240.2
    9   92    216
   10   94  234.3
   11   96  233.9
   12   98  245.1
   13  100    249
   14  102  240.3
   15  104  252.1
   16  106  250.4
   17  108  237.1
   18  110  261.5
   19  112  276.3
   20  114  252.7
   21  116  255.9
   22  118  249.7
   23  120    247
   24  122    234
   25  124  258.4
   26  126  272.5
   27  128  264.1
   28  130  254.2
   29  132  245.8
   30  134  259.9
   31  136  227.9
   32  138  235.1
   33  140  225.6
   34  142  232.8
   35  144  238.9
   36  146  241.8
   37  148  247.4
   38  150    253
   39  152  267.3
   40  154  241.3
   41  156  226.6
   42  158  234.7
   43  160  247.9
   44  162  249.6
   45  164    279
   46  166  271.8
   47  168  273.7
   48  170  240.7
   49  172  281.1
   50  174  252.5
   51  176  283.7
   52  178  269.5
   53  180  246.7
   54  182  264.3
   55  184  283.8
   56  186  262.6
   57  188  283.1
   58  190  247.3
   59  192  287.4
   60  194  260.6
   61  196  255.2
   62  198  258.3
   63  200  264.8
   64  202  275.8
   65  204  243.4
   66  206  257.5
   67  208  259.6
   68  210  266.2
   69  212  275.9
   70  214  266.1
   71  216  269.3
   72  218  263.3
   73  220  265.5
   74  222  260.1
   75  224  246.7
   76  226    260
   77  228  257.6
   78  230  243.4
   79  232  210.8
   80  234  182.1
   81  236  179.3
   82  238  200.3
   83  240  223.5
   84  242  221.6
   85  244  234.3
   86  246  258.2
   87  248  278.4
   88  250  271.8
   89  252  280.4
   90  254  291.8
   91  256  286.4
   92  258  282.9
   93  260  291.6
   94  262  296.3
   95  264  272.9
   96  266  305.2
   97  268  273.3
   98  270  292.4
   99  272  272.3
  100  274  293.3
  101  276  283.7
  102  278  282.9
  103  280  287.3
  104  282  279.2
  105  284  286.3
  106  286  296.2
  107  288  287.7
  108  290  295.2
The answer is 253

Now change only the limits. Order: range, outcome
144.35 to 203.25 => 260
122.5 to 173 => 251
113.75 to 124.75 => 249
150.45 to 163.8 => 247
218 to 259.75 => 248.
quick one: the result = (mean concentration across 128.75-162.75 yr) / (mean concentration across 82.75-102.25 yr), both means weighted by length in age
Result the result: 1.1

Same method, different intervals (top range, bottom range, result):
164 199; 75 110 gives 1.16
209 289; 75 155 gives 1.10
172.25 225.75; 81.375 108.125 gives 1.13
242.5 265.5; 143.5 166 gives 1.11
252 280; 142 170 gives 1.14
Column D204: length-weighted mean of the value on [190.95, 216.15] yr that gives 264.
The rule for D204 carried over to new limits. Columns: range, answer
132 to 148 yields 239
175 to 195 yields 269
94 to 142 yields 248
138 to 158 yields 241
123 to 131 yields 262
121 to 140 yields 249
